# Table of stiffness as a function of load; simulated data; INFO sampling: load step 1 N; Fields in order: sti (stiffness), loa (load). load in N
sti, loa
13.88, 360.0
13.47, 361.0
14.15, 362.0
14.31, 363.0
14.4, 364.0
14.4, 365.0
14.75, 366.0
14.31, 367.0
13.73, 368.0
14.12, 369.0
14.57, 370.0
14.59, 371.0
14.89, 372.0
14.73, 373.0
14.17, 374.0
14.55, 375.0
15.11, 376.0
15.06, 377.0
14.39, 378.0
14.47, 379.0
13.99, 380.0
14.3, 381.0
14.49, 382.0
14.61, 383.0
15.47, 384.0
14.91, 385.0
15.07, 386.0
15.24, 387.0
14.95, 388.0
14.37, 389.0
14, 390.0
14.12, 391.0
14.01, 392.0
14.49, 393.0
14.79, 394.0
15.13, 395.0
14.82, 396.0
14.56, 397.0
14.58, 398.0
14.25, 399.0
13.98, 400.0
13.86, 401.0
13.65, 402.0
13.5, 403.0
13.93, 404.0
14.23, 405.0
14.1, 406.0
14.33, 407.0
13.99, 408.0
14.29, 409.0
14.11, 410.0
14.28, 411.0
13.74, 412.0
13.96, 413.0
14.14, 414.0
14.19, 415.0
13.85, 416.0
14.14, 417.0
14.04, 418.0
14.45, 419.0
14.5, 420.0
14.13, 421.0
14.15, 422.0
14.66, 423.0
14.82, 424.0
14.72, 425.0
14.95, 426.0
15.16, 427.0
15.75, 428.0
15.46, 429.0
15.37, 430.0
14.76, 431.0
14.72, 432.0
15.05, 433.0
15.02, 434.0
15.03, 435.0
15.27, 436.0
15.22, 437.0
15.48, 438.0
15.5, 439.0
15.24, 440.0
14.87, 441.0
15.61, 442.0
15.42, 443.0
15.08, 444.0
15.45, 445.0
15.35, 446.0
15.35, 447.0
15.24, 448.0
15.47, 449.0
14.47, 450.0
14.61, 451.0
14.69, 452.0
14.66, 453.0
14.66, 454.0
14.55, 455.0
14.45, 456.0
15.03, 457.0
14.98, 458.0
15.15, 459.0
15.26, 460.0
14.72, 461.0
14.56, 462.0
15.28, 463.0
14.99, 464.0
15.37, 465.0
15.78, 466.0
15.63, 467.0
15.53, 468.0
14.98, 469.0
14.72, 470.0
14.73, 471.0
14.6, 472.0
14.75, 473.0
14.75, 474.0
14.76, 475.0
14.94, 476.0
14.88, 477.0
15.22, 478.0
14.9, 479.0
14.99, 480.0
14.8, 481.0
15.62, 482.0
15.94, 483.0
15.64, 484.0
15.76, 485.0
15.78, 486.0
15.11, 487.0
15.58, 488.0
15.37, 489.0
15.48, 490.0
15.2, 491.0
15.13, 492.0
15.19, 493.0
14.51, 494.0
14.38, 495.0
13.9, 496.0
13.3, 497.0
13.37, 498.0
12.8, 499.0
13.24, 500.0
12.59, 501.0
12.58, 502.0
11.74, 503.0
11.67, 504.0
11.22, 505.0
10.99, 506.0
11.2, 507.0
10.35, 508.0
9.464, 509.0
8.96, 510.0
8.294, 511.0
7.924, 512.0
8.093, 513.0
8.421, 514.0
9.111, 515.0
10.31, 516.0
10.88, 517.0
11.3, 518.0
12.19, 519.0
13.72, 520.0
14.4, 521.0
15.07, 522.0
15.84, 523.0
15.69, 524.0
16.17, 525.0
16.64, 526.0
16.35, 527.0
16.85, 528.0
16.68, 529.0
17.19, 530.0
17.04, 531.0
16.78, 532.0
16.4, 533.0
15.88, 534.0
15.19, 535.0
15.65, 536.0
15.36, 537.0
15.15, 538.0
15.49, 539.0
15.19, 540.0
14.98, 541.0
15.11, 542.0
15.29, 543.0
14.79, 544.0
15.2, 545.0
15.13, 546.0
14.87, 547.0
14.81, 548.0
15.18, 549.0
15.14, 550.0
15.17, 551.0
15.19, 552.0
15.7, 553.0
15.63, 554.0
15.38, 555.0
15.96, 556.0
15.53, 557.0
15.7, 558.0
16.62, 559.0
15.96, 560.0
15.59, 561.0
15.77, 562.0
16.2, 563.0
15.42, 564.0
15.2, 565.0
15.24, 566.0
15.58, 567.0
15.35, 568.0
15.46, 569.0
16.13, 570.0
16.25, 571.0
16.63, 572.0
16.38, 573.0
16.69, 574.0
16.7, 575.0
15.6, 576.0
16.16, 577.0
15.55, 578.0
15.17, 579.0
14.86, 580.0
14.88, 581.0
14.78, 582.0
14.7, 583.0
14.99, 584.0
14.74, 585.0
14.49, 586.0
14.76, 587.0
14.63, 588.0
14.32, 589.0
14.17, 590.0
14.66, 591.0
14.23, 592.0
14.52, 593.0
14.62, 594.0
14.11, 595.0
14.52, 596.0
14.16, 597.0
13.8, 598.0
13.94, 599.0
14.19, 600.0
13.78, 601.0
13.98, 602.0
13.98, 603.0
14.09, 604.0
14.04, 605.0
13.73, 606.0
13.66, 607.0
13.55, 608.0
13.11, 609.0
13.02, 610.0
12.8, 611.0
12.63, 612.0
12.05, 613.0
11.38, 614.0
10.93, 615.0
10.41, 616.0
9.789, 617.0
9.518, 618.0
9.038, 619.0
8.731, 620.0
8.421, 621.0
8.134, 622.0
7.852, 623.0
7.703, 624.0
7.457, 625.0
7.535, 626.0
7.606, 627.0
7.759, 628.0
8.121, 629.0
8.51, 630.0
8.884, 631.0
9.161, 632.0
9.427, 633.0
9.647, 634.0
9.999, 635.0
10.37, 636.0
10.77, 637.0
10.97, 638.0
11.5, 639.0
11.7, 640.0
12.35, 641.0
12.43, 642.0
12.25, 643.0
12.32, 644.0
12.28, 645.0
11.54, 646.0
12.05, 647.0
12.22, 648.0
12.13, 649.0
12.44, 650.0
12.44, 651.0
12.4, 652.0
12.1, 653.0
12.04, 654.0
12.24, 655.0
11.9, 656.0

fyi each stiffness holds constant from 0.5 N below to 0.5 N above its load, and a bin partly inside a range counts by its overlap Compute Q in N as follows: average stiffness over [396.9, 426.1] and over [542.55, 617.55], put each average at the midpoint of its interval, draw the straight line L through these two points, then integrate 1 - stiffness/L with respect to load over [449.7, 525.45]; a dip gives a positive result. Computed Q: 3.27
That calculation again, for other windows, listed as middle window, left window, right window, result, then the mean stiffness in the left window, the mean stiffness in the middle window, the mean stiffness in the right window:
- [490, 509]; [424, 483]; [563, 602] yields 2.67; 15.1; 12.9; 15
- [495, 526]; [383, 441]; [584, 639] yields 2.88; 14.6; 11.9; 11.7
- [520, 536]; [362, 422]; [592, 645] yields -4.45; 14.4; 16.1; 11.4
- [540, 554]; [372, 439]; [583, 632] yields -2.59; 14.5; 15.1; 12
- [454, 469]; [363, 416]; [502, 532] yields -1.89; 14.4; 15.1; 12.6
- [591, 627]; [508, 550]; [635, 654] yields 1.65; 13.9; 12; 11.9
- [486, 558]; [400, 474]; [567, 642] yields -1.74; 14.8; 14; 12.6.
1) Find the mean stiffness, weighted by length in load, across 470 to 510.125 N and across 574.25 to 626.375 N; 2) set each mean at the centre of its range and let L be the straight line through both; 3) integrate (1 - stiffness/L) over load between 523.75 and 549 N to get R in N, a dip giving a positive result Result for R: -4.1 N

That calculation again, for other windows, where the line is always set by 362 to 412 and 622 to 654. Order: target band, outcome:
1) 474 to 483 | -1.4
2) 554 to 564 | -3.5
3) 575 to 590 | -4.9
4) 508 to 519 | 2.6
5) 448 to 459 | -1.2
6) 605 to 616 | -1.8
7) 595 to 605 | -2.7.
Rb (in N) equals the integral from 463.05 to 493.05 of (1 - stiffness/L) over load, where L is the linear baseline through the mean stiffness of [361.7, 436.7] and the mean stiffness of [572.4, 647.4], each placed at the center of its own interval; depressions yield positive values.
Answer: -3.3 N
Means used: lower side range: 14.5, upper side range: 12.4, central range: 15.2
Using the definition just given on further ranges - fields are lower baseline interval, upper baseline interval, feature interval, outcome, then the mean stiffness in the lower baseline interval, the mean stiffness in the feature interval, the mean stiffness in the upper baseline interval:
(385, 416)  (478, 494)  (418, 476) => -0.5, 14.3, 15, 15.3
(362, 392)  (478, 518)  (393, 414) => -0.1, 14.5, 14.2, 12.8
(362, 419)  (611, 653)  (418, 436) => -1.4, 14.4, 14.9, 10.4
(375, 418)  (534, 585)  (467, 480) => 0.0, 14.4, 14.9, 15.5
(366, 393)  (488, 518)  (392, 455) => -4.9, 14.5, 14.7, 12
